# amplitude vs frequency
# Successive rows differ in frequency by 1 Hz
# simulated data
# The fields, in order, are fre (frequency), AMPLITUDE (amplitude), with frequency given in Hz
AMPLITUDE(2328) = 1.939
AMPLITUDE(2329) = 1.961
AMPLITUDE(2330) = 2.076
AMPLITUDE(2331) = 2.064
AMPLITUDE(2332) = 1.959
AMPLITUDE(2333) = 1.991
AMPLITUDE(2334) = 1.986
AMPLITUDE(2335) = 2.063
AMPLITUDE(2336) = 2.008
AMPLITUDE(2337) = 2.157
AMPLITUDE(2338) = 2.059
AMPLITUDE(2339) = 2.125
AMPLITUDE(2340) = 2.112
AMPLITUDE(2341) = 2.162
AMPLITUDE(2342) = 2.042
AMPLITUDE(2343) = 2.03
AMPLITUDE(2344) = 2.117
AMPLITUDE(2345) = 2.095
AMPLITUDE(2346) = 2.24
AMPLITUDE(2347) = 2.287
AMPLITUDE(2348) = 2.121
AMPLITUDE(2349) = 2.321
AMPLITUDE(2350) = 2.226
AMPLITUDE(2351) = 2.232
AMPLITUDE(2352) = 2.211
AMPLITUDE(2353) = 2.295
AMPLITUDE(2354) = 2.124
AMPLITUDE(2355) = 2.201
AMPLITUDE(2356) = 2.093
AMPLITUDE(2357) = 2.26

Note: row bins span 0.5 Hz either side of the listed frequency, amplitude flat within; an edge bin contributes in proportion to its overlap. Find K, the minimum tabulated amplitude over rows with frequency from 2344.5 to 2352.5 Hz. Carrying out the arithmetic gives 2.095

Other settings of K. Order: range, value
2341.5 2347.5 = 2.03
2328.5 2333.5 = 1.959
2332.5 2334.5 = 1.986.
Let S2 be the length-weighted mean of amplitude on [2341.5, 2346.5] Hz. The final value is 2.1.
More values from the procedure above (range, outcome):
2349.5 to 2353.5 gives 2.24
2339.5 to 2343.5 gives 2.09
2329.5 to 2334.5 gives 2.02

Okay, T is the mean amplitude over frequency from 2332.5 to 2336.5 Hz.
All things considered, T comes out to 2.01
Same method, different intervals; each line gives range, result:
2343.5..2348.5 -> 2.17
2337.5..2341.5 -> 2.11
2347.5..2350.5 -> 2.22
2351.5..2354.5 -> 2.21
